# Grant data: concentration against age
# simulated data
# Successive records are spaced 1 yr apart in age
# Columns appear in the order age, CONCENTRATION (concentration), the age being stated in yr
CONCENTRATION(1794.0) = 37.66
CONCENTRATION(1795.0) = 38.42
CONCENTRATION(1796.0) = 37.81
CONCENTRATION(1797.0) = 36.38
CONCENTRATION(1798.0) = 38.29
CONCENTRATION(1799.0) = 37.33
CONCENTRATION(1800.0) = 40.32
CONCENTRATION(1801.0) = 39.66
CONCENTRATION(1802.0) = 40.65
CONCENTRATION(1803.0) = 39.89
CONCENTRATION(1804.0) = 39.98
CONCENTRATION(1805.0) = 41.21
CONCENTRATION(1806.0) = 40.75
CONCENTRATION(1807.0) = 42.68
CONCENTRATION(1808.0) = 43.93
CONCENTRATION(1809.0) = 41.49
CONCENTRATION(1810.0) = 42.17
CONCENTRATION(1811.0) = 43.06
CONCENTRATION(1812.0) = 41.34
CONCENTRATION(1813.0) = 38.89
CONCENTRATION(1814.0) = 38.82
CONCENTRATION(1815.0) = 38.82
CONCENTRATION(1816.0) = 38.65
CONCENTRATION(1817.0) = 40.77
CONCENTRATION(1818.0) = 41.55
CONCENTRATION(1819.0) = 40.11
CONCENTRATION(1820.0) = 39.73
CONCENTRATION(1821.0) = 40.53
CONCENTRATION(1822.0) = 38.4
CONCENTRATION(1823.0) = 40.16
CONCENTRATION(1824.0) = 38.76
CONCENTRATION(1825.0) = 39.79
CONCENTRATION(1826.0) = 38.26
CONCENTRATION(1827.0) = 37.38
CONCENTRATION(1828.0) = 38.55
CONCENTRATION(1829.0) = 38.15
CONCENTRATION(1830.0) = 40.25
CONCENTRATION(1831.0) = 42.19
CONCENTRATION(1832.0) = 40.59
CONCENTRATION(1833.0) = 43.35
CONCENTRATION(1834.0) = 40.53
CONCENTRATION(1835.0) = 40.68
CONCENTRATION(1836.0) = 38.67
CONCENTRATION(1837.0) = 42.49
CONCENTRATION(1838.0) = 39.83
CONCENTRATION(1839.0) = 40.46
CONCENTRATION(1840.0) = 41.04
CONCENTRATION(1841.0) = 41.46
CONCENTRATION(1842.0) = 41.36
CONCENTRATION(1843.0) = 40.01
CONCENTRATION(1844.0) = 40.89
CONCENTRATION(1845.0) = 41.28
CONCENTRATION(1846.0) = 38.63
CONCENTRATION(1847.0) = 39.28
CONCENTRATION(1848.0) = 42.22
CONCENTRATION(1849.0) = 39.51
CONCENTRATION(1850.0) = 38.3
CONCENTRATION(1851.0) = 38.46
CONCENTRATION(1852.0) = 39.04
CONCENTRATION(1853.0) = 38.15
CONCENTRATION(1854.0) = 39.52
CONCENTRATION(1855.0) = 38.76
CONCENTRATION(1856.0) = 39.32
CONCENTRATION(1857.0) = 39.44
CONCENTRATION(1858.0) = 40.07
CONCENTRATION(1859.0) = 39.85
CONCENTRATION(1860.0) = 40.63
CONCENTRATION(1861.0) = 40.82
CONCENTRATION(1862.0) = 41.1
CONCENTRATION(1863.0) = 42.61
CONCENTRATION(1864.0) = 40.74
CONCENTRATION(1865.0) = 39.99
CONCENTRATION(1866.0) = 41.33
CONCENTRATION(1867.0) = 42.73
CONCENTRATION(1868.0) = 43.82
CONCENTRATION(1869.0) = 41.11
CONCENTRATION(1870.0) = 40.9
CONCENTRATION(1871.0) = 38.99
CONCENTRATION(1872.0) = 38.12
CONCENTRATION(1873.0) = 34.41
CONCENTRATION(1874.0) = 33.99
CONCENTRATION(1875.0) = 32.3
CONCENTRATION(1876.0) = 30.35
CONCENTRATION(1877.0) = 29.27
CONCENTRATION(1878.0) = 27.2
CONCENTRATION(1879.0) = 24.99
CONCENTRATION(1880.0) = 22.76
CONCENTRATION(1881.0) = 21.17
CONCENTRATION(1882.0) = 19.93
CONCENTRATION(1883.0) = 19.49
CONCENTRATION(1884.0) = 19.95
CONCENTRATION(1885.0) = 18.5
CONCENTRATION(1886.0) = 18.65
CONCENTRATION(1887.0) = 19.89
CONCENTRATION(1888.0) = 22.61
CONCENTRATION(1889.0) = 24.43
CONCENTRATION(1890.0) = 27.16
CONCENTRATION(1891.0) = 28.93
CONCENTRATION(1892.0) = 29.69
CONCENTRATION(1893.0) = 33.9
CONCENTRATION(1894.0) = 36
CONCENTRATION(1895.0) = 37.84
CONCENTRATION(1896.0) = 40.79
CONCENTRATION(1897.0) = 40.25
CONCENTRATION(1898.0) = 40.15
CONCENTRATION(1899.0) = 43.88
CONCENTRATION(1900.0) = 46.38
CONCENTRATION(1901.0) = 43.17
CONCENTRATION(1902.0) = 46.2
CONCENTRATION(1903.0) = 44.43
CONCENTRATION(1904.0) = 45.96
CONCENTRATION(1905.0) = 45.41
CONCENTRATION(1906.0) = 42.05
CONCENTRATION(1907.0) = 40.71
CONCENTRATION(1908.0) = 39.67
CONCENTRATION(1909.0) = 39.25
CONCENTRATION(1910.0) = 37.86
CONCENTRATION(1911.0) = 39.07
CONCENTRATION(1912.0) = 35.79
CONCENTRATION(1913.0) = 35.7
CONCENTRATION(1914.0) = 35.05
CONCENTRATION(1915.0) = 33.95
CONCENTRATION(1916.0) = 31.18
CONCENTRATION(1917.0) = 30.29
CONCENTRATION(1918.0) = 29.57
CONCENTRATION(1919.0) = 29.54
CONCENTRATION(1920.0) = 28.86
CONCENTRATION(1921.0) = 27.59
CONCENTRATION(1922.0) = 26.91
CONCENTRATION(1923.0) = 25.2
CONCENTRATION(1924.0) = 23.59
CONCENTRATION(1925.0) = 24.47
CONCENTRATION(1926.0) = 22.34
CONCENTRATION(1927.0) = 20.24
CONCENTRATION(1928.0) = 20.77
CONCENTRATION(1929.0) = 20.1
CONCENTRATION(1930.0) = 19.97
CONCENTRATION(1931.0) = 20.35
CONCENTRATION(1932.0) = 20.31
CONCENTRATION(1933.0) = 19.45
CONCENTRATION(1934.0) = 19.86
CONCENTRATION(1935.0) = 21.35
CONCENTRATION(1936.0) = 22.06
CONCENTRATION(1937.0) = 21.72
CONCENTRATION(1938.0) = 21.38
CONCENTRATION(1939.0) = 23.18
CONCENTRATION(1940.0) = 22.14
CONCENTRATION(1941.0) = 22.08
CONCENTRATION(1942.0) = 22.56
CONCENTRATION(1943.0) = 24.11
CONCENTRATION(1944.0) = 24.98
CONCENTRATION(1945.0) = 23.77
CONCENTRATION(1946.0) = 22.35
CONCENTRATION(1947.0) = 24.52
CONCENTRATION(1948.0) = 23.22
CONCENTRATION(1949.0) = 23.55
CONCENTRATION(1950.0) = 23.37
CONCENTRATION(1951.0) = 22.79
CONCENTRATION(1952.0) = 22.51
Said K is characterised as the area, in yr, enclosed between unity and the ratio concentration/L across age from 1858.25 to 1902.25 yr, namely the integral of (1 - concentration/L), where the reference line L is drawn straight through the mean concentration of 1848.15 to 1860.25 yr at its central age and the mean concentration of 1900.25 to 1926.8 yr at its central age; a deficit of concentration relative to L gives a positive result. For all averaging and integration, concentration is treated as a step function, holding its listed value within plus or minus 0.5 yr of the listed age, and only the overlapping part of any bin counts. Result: 4.2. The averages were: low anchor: 39.3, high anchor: 34.7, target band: 33.8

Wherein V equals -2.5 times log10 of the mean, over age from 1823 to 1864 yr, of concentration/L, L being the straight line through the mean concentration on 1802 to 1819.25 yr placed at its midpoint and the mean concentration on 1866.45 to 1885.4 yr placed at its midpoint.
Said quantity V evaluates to -0.13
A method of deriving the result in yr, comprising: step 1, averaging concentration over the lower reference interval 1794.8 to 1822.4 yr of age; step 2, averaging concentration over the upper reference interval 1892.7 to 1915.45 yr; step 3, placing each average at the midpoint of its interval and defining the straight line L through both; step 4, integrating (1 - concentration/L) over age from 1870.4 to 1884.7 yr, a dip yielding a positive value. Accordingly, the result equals 4.3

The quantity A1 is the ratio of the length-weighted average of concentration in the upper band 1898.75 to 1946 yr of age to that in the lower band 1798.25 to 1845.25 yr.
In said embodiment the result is 0.7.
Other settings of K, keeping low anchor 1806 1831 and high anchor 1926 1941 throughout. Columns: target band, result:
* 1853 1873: -4.65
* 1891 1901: -4.16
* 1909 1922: -4.77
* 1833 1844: -1.19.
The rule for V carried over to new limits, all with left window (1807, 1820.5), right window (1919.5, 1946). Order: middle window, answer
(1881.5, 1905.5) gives -0.17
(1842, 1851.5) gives -0.12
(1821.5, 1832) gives -0.01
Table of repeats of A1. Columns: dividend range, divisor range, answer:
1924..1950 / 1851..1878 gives 0.57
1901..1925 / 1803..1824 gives 0.87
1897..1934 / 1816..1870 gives 0.81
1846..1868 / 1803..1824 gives 0.99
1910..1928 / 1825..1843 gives 0.73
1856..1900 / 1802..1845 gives 0.83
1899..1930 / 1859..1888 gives 1.04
